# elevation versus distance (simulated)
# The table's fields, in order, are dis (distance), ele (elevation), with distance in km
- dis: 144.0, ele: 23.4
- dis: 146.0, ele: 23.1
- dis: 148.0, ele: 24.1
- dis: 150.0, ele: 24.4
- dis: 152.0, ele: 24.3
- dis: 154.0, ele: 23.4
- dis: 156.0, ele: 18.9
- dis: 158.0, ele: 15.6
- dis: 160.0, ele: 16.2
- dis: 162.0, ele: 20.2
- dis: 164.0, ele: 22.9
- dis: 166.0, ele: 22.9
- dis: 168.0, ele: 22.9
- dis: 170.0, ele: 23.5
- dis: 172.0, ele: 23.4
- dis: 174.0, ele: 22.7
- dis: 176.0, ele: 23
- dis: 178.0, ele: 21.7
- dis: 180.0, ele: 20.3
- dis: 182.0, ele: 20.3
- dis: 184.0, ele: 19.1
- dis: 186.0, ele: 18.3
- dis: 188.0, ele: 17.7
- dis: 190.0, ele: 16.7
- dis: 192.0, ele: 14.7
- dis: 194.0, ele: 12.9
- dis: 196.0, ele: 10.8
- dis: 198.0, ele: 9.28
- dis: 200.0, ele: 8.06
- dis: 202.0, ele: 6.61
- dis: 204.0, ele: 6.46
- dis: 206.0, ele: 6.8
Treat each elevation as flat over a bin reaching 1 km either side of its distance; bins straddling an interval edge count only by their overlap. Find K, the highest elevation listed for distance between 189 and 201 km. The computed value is 16.7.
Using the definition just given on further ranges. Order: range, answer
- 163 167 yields 22.9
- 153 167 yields 23.4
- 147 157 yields 24.4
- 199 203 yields 8.06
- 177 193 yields 21.7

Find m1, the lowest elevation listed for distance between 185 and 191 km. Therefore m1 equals 16.7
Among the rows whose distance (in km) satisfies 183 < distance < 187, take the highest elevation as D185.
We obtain 19.1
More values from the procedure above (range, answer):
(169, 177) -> 23.5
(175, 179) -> 23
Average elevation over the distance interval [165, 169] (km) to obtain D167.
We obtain 22.9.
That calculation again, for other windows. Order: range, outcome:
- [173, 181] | 21.9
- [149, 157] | 22.8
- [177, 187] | 19.9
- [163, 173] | 23.1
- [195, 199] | 10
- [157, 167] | 19.6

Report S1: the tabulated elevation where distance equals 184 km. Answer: 19.1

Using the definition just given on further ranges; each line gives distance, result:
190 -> 16.7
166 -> 22.9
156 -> 18.9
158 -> 15.6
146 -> 23.1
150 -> 24.4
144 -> 23.4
